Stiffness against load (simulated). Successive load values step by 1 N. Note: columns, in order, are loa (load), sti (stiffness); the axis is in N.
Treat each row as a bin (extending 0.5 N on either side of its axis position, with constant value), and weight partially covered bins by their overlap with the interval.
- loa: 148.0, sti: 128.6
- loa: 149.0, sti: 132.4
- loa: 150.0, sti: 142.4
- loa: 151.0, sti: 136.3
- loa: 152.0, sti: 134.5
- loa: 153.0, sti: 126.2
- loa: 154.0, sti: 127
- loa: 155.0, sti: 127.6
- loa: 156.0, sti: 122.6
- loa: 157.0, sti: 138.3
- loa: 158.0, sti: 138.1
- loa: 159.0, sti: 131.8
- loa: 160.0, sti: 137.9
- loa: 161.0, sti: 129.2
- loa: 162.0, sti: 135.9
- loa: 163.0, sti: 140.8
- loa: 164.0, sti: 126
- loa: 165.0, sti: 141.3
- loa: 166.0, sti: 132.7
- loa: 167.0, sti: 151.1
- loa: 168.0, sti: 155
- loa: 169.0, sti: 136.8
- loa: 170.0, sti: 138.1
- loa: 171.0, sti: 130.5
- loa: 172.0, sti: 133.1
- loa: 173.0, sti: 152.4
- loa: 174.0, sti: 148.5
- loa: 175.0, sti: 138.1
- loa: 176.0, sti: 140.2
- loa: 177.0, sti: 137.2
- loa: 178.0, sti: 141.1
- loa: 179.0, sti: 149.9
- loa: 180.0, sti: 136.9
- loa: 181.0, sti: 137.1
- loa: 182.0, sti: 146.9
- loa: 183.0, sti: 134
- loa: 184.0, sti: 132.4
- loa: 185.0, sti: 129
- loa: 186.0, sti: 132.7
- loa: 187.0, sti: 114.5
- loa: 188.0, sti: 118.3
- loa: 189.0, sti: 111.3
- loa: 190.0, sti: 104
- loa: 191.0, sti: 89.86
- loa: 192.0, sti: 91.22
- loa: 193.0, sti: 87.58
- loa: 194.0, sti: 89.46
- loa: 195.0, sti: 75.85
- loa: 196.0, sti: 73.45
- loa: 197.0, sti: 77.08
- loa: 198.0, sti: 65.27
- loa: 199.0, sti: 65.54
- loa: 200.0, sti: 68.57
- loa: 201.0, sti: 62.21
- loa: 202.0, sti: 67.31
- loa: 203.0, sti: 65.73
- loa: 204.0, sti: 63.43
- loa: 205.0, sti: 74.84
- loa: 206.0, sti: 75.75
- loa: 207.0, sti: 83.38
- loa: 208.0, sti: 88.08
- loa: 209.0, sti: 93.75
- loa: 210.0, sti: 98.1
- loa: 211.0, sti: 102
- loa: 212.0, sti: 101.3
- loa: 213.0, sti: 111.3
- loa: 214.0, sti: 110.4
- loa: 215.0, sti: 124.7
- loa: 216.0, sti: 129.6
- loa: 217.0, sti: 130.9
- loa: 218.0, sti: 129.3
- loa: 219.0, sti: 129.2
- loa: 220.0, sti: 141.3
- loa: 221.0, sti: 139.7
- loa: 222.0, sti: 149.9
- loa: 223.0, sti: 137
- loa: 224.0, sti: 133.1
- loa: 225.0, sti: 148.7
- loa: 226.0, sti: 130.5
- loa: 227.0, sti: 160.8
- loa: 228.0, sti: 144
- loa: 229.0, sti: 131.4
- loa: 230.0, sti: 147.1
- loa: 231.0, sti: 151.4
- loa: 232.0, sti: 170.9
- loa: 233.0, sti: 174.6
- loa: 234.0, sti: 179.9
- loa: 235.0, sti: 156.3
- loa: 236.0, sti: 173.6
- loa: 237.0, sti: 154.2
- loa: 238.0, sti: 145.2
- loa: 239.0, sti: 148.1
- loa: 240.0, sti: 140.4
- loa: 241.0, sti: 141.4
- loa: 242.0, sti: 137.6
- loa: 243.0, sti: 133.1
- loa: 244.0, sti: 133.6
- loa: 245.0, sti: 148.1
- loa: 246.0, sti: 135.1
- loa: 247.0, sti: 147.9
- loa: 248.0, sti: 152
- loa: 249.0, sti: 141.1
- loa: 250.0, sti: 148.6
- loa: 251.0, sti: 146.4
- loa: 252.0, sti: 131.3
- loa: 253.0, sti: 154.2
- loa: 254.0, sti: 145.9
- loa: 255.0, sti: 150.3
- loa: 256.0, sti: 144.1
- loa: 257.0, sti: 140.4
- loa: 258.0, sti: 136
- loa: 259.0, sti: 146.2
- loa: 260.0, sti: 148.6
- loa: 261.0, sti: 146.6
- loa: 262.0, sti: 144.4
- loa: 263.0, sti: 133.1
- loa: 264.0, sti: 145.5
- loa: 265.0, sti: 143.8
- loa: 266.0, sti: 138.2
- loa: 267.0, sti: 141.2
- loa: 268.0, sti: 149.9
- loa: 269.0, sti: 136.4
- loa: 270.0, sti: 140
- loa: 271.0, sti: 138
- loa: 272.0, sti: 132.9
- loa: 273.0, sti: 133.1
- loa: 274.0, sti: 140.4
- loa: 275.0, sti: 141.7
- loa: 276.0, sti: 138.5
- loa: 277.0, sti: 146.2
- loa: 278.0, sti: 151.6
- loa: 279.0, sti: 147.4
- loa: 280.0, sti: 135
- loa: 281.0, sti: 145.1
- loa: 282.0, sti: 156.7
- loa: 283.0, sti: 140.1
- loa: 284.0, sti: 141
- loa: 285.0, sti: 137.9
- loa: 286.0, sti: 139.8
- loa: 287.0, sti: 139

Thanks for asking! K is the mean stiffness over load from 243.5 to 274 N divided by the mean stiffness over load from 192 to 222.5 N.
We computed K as 1.49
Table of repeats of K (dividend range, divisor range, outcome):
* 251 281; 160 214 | 1.27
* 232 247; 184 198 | 1.51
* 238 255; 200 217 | 1.57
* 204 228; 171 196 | 0.96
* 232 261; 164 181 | 1.05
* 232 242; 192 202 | 2.11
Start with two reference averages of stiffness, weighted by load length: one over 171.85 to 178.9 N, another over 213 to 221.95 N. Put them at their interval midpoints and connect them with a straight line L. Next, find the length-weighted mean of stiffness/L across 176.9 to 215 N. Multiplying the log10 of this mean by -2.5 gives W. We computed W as 0.34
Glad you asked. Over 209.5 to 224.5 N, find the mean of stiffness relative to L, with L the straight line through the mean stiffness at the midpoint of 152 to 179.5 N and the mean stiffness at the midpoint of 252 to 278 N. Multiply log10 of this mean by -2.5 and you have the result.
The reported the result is 0.13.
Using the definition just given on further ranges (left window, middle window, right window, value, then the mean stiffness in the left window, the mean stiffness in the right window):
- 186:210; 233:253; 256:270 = -0.19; 84.2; 142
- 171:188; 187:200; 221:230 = 0.50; 137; 142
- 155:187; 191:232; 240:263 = 0.30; 137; 143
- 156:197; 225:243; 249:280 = -0.11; 127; 143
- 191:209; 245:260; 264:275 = -0.17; 75.9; 140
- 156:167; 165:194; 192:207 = -0.22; 135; 73.3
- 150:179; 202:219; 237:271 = 0.38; 137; 143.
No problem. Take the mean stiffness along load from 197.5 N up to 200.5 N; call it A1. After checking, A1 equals 66.5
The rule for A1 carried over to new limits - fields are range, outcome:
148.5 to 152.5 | 136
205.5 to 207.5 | 79.6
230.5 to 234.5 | 169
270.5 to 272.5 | 135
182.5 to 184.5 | 133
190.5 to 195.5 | 86.8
